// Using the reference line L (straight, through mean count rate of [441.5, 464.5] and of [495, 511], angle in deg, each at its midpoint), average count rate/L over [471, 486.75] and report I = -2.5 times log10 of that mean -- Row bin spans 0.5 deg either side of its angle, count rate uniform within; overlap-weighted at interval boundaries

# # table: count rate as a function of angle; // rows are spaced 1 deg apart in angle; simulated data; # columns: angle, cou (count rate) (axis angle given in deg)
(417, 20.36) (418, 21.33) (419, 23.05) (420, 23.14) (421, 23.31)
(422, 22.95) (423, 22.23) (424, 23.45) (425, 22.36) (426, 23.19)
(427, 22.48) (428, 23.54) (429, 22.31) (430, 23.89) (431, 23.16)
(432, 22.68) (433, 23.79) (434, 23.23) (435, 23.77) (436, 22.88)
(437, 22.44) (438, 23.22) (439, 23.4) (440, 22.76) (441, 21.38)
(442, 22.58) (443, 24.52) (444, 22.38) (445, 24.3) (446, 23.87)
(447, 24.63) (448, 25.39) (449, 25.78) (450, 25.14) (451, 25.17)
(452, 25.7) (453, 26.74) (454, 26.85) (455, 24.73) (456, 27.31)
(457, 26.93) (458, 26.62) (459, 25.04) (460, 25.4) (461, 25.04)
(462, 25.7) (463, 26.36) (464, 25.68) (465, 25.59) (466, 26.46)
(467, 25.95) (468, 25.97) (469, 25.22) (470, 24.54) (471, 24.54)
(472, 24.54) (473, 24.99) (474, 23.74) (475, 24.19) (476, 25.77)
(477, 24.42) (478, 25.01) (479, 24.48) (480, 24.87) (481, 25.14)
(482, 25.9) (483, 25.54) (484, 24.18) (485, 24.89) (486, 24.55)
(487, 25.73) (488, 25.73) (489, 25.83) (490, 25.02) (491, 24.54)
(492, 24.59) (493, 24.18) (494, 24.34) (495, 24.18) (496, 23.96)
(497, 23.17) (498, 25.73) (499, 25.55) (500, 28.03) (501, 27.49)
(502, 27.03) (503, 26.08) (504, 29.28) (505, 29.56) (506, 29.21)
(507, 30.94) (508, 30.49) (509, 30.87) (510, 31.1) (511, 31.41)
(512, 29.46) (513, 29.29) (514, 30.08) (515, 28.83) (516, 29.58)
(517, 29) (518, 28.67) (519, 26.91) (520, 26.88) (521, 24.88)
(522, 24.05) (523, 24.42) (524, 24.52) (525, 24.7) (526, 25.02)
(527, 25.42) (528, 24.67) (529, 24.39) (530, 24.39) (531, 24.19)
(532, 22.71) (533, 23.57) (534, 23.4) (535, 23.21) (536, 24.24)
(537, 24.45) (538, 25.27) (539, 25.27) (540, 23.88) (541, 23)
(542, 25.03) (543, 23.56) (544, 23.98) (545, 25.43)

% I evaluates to 0.08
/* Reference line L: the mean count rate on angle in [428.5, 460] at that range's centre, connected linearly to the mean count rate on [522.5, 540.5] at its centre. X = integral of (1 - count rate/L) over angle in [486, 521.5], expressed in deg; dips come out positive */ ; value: -4.40 deg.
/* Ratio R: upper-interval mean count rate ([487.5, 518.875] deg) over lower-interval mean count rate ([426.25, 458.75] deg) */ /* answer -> 1.1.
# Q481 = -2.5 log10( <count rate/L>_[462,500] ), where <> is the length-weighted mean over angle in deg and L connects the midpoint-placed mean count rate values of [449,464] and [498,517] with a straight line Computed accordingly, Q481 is 0.10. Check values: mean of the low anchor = 25.9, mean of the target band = 25.1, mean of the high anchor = 29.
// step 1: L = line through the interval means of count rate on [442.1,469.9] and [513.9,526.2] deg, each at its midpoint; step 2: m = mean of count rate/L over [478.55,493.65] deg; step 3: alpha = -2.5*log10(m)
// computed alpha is 0.043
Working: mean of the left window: 25.4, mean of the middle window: 25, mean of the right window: 26.7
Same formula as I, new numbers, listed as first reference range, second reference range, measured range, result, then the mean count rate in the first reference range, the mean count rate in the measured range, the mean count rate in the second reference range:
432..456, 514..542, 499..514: -0.17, 24.2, 29.2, 25.3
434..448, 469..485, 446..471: -0.07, 23.3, 25.7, 24.8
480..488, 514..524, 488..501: 0.03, 25.2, 25.1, 27.1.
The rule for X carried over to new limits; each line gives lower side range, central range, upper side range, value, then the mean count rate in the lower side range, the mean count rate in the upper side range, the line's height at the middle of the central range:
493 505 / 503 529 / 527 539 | -2.9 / 26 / 24.2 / 25.1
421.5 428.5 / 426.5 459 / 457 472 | -0.1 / 22.9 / 25.6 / 24.1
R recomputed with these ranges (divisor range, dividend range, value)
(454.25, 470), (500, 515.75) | 1.14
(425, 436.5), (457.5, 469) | 1.11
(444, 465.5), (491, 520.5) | 1.09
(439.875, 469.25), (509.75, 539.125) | 1.04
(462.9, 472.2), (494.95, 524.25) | 1.09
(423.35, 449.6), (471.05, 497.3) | 1.06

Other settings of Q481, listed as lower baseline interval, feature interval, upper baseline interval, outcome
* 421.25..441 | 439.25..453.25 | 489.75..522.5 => -0.02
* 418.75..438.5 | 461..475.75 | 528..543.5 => -0.08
